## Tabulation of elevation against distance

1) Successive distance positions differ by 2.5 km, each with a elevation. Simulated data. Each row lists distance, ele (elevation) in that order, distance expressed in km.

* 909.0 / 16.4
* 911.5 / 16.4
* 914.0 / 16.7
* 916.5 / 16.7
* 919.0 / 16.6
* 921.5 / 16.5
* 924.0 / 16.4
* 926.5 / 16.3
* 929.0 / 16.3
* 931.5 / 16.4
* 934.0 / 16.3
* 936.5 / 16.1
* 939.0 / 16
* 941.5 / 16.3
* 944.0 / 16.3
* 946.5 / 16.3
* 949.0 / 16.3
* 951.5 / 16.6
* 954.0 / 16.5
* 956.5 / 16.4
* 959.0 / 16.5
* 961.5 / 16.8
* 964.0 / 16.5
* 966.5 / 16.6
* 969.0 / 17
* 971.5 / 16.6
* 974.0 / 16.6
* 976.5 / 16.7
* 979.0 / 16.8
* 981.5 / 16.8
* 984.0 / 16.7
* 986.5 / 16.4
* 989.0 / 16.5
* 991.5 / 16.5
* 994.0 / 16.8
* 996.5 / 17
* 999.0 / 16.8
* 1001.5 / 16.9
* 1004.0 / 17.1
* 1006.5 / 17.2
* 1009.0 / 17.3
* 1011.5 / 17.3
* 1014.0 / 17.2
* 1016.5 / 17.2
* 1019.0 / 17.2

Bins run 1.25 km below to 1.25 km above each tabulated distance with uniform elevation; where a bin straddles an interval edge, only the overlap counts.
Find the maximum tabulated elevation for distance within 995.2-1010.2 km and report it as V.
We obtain 17.3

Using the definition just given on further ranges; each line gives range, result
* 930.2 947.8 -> 16.4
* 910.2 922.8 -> 16.7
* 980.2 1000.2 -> 17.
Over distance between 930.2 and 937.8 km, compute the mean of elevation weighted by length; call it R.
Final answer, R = 16.3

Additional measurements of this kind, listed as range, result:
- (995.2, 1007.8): 17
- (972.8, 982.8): 16.7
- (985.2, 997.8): 16.6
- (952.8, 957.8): 16.4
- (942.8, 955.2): 16.4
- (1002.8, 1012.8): 17.2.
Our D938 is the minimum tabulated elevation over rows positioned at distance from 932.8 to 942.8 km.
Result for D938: 16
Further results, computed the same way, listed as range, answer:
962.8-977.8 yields 16.5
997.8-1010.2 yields 16.8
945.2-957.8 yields 16.3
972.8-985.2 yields 16.6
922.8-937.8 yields 16.1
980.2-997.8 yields 16.4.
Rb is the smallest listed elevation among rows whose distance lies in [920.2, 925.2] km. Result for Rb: 16.4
